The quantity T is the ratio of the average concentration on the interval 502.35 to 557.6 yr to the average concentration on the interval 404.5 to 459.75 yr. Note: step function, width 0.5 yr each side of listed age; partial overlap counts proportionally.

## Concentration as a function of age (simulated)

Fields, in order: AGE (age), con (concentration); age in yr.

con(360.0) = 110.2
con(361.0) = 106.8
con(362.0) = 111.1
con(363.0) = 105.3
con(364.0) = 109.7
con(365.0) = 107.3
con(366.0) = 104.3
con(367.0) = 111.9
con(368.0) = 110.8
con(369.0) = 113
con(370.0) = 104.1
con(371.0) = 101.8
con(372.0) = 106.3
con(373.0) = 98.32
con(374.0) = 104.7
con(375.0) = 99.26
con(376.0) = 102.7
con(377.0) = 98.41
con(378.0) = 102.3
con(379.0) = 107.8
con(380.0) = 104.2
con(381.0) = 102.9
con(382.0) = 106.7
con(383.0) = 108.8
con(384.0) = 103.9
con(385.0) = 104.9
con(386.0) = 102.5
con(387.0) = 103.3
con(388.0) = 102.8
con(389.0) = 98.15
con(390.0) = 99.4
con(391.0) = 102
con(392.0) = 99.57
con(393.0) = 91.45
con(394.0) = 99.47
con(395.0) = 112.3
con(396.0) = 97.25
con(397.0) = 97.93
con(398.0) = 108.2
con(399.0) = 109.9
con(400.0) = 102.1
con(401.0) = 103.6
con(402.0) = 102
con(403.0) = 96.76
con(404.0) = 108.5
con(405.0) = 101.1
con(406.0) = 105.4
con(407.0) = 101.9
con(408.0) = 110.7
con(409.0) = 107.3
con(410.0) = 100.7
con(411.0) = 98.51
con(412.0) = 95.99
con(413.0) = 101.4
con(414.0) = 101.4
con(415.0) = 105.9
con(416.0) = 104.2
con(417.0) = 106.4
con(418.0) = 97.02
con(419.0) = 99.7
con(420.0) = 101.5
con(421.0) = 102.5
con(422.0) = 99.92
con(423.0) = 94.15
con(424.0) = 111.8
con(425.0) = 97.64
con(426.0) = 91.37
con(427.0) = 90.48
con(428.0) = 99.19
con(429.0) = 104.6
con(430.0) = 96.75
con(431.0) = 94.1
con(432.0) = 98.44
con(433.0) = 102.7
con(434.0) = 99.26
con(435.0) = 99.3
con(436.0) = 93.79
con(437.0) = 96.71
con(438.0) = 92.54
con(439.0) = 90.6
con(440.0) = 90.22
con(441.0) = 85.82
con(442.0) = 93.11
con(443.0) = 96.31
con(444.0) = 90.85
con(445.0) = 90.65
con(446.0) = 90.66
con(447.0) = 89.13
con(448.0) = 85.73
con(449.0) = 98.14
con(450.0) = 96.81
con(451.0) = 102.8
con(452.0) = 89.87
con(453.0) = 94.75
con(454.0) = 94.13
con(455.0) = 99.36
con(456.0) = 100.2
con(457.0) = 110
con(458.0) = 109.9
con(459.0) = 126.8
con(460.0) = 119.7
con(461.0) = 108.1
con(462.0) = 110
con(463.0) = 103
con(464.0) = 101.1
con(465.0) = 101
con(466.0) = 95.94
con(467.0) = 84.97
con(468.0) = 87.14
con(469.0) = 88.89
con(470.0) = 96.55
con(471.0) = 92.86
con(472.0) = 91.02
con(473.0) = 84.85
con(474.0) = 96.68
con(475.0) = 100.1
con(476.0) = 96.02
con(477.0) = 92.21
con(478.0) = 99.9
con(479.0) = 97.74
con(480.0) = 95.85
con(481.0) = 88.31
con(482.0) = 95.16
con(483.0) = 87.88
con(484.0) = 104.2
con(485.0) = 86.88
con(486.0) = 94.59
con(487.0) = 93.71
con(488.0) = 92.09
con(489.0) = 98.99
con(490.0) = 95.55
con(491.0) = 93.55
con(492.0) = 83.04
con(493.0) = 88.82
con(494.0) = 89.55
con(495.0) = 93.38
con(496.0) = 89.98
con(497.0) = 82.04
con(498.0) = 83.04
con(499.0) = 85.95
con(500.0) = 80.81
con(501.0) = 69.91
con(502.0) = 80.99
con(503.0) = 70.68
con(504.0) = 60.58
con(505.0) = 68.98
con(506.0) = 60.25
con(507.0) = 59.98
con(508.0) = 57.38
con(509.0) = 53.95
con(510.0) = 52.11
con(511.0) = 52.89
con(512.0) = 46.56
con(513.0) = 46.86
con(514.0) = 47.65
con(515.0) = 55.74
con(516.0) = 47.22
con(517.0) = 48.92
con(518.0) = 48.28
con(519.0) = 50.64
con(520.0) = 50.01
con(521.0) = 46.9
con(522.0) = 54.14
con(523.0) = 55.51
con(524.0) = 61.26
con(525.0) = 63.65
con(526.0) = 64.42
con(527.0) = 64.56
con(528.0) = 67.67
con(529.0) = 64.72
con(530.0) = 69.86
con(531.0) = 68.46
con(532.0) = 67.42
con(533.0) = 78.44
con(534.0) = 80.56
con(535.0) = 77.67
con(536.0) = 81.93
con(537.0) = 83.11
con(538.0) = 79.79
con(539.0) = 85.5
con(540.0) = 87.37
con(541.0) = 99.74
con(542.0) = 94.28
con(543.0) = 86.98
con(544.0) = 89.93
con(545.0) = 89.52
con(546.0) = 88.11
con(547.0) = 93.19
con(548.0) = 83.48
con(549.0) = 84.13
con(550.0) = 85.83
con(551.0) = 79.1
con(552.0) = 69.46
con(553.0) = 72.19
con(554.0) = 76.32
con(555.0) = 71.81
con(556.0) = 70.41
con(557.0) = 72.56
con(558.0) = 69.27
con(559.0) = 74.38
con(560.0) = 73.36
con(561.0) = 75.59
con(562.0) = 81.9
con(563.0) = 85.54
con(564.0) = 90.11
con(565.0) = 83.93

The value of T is 0.70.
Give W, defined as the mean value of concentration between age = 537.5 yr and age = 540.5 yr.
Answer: 84.2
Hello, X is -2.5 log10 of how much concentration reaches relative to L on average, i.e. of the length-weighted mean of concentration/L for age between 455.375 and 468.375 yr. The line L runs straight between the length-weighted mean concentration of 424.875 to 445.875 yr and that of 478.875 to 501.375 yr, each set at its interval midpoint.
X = -0.13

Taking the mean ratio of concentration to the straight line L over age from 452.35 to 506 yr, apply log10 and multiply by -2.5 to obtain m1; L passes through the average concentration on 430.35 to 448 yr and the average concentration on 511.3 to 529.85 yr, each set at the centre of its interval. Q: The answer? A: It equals -0.24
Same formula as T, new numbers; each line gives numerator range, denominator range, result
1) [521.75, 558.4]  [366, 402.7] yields 0.74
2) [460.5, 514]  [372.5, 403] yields 0.83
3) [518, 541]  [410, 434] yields 0.69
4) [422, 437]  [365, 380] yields 0.94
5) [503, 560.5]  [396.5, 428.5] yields 0.68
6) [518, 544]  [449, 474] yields 0.72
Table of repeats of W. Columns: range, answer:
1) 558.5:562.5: 76.3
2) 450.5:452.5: 96.3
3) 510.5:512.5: 49.7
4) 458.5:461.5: 118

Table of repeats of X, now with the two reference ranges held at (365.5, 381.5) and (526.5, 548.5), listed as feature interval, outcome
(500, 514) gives 0.38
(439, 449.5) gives 0.04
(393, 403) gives -0.02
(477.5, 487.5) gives -0.07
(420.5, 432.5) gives -0.02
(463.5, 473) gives -0.02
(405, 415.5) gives -0.04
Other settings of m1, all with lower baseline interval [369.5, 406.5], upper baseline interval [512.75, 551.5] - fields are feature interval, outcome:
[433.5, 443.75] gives -0.024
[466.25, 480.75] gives -0.112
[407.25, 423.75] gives -0.056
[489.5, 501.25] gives -0.096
